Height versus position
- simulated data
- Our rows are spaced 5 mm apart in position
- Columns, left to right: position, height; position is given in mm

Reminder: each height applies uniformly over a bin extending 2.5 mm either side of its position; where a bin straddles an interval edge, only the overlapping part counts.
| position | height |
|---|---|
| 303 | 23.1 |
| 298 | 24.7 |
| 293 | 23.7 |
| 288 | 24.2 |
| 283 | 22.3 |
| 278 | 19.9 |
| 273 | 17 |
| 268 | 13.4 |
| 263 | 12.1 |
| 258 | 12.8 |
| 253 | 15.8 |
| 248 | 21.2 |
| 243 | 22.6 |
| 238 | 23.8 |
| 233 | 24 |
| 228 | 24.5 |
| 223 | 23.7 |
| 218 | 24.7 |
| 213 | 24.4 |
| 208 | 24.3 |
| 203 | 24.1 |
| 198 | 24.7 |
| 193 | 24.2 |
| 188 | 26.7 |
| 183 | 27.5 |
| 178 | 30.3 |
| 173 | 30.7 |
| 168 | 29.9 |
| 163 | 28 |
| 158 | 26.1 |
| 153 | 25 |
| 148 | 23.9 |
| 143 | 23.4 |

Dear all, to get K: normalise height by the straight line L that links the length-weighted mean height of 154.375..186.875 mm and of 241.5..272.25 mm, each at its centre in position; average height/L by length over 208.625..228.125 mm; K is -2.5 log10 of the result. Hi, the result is -0.13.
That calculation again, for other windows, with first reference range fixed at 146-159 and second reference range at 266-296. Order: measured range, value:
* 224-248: -0.07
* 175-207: -0.12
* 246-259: 0.25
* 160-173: -0.19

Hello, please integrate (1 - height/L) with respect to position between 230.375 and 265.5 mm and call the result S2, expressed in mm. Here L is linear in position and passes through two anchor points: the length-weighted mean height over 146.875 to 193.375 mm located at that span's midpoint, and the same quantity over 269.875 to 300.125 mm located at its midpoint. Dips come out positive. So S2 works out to 7.1 mm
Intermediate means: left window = 27.5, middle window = 18.9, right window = 21.8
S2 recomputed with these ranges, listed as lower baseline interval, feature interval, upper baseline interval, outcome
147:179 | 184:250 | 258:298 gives -1.7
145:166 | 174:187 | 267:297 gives -2.1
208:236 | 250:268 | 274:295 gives 7.2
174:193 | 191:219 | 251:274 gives -0.5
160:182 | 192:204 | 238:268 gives 0.5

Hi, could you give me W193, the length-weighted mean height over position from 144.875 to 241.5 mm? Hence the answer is 25.8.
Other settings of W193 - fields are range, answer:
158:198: 27.8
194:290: 21.1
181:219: 25.1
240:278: 16.7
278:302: 23.3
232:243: 23.6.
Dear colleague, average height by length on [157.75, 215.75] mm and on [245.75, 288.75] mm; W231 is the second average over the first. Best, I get 0.65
